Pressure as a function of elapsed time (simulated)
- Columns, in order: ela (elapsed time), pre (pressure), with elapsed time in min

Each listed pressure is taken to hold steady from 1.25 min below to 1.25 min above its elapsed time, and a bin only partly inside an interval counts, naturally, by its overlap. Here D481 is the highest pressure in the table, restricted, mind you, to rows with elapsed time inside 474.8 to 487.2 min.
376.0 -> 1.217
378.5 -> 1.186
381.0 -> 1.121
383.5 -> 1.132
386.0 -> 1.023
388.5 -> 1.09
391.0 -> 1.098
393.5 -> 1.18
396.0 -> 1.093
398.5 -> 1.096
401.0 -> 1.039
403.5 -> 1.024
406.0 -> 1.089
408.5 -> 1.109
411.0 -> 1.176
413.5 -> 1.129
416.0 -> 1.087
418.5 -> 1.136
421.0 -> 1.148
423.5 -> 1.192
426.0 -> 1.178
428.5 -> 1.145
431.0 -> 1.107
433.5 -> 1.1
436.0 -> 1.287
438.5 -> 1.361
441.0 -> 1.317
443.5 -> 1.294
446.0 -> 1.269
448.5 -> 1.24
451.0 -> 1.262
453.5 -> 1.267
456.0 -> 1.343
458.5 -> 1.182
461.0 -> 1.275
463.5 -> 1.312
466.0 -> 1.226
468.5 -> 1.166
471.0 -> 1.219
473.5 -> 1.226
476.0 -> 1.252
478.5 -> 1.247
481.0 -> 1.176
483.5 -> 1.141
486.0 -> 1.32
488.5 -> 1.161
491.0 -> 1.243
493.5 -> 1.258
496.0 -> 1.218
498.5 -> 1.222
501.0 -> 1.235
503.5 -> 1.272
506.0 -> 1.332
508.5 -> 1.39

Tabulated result 1.32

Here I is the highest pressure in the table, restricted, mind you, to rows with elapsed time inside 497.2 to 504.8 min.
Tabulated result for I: 1.272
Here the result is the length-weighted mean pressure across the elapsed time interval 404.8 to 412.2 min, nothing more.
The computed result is 1.12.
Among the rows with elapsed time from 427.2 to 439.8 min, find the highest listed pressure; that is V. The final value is 1.361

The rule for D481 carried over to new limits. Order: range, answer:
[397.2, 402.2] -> 1.096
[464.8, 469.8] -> 1.226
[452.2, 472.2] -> 1.343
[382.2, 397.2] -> 1.18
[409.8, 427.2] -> 1.192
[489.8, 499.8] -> 1.258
